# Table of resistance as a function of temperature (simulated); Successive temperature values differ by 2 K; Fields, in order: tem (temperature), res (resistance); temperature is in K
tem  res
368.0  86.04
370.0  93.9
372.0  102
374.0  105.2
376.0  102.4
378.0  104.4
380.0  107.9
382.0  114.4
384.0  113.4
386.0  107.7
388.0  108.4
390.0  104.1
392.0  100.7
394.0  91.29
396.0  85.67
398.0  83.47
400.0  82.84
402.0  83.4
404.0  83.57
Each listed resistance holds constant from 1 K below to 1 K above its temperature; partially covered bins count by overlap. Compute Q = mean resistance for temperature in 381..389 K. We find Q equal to 111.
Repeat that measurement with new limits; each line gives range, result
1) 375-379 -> 103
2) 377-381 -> 106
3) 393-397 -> 88.5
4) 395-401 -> 84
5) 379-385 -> 112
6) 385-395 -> 102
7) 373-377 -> 104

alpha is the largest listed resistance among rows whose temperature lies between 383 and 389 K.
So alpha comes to 113.4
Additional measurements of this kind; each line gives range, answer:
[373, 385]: 114.4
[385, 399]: 108.4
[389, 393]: 104.1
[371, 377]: 105.2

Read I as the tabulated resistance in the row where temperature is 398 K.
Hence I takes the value 83.47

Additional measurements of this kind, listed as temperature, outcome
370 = 93.9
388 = 108.4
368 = 86.04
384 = 113.4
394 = 91.29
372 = 102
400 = 82.84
